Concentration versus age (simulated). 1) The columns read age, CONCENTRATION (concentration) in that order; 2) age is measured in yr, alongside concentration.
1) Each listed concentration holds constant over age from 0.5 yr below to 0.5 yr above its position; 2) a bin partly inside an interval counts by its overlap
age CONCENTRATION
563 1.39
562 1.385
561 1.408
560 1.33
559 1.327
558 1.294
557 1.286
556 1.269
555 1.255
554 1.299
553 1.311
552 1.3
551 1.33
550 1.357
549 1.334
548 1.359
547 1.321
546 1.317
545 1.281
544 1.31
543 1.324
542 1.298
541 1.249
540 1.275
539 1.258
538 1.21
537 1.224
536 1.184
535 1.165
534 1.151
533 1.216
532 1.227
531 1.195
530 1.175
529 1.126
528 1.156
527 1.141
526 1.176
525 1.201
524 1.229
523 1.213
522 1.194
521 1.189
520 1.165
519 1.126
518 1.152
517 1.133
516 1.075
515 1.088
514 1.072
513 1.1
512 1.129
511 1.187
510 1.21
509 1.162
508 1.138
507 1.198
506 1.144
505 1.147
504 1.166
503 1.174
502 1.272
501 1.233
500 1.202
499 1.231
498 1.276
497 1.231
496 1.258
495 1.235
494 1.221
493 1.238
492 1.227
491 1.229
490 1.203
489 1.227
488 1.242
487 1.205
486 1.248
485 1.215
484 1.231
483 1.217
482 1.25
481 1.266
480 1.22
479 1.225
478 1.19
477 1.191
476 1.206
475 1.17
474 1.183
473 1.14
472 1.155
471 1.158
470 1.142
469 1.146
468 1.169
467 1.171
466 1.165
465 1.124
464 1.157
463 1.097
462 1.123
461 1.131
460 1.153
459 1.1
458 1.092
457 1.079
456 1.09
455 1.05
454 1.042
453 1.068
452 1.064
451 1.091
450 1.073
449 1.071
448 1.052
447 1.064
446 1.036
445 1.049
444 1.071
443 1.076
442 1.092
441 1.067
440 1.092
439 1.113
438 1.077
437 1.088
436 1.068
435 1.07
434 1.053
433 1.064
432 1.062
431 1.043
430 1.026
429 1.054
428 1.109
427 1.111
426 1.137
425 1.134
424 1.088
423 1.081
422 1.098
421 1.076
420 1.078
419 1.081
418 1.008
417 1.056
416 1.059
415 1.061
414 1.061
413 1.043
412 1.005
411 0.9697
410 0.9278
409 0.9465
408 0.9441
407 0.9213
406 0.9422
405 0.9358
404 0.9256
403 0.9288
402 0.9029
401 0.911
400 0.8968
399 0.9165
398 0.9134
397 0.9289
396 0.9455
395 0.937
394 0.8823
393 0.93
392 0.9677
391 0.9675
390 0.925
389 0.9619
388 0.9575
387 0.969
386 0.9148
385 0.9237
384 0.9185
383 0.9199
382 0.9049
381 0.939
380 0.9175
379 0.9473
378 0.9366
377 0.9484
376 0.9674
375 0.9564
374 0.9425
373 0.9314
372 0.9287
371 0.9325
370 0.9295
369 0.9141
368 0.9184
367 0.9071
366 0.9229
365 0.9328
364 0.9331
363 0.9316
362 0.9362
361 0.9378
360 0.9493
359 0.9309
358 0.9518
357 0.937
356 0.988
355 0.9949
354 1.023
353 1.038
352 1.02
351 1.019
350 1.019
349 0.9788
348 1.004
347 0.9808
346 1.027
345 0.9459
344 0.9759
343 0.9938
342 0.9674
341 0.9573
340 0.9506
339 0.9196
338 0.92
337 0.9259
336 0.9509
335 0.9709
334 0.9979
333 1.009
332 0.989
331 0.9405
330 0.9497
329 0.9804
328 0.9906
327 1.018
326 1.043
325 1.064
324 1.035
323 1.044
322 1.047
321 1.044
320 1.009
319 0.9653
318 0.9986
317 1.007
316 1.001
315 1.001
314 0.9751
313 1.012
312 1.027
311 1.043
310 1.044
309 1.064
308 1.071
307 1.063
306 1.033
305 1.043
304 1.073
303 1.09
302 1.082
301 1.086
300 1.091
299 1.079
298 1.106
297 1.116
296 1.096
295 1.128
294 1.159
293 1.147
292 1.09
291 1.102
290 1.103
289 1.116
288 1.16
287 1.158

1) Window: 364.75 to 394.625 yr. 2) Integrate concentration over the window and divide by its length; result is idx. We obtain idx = 0.934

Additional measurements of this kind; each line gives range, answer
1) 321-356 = 0.992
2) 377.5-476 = 1.04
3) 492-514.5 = 1.19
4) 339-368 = 0.968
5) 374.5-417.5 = 0.95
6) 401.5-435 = 1.03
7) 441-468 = 1.09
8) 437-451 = 1.07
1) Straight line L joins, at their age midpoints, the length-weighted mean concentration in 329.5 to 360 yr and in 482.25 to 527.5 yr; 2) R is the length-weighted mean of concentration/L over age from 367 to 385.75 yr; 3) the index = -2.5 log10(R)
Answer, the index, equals 0.10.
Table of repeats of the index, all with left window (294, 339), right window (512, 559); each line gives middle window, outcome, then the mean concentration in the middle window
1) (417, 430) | 0.04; 1.08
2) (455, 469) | 0.03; 1.12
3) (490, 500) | -0.04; 1.23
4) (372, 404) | 0.17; 0.932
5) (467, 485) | -0.02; 1.19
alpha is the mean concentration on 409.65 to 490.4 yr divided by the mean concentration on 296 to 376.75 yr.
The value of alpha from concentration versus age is 1.1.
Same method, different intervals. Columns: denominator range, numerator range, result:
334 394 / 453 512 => 1.24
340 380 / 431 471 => 1.14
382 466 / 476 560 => 1.19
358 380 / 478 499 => 1.32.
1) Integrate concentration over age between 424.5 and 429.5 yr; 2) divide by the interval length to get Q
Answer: 1.11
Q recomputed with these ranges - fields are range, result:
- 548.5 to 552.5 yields 1.33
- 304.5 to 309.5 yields 1.05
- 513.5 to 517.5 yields 1.09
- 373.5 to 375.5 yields 0.949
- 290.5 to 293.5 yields 1.11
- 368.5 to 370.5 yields 0.922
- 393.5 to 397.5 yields 0.923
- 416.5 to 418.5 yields 1.03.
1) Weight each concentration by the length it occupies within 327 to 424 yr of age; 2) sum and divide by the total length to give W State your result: 0.964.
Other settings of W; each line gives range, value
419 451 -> 1.08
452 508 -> 1.18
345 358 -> 0.998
